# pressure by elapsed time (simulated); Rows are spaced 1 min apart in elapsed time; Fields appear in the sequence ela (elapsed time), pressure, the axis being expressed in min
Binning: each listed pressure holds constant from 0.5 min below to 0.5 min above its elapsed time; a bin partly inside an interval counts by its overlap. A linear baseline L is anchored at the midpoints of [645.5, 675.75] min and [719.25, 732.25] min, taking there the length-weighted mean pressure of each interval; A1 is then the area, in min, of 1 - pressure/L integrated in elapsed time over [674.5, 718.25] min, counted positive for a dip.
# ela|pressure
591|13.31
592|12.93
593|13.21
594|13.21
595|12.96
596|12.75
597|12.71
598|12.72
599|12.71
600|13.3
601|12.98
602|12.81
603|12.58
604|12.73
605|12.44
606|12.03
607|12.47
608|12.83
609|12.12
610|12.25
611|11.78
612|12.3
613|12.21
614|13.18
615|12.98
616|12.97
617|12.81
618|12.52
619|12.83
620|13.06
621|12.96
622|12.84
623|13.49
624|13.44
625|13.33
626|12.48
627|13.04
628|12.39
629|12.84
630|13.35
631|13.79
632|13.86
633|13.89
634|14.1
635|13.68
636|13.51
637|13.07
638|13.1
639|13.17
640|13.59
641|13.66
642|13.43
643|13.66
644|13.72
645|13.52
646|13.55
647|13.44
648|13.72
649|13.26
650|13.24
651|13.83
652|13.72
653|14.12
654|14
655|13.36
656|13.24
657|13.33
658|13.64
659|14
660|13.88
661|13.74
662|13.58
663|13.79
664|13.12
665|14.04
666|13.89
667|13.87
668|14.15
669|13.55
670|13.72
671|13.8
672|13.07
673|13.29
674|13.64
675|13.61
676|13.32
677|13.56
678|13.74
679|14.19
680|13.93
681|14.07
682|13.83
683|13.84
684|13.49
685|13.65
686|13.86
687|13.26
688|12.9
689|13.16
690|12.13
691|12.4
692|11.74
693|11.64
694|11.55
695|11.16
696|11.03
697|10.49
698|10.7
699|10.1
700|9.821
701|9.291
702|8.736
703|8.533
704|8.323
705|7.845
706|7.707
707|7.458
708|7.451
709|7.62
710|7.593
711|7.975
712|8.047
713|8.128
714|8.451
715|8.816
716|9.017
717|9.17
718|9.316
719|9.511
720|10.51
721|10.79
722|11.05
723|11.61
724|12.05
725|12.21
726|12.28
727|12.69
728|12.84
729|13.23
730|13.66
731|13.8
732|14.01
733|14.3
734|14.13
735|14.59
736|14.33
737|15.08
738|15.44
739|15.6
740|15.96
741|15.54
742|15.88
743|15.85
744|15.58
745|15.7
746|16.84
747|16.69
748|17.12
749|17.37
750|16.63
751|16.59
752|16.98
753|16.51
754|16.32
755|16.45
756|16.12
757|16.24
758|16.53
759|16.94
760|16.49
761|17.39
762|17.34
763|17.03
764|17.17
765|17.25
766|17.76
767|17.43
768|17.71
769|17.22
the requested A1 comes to 7.1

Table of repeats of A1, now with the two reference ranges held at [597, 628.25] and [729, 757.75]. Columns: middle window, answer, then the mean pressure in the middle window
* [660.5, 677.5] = 0.4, 13.6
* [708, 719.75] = 5.1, 8.51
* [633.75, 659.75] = -0.1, 13.6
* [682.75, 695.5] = 1.6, 12.7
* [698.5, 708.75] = 4.3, 8.5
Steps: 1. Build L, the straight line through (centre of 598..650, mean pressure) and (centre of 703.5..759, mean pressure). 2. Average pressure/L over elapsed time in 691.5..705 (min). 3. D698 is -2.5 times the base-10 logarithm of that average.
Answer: 0.26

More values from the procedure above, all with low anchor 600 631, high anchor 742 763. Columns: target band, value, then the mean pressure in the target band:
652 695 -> 0.07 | 13.4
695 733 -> 0.47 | 10.1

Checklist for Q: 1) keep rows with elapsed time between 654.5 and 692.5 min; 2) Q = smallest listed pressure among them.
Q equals 11.74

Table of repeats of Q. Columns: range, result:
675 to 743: 7.451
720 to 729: 10.51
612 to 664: 12.21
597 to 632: 11.78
